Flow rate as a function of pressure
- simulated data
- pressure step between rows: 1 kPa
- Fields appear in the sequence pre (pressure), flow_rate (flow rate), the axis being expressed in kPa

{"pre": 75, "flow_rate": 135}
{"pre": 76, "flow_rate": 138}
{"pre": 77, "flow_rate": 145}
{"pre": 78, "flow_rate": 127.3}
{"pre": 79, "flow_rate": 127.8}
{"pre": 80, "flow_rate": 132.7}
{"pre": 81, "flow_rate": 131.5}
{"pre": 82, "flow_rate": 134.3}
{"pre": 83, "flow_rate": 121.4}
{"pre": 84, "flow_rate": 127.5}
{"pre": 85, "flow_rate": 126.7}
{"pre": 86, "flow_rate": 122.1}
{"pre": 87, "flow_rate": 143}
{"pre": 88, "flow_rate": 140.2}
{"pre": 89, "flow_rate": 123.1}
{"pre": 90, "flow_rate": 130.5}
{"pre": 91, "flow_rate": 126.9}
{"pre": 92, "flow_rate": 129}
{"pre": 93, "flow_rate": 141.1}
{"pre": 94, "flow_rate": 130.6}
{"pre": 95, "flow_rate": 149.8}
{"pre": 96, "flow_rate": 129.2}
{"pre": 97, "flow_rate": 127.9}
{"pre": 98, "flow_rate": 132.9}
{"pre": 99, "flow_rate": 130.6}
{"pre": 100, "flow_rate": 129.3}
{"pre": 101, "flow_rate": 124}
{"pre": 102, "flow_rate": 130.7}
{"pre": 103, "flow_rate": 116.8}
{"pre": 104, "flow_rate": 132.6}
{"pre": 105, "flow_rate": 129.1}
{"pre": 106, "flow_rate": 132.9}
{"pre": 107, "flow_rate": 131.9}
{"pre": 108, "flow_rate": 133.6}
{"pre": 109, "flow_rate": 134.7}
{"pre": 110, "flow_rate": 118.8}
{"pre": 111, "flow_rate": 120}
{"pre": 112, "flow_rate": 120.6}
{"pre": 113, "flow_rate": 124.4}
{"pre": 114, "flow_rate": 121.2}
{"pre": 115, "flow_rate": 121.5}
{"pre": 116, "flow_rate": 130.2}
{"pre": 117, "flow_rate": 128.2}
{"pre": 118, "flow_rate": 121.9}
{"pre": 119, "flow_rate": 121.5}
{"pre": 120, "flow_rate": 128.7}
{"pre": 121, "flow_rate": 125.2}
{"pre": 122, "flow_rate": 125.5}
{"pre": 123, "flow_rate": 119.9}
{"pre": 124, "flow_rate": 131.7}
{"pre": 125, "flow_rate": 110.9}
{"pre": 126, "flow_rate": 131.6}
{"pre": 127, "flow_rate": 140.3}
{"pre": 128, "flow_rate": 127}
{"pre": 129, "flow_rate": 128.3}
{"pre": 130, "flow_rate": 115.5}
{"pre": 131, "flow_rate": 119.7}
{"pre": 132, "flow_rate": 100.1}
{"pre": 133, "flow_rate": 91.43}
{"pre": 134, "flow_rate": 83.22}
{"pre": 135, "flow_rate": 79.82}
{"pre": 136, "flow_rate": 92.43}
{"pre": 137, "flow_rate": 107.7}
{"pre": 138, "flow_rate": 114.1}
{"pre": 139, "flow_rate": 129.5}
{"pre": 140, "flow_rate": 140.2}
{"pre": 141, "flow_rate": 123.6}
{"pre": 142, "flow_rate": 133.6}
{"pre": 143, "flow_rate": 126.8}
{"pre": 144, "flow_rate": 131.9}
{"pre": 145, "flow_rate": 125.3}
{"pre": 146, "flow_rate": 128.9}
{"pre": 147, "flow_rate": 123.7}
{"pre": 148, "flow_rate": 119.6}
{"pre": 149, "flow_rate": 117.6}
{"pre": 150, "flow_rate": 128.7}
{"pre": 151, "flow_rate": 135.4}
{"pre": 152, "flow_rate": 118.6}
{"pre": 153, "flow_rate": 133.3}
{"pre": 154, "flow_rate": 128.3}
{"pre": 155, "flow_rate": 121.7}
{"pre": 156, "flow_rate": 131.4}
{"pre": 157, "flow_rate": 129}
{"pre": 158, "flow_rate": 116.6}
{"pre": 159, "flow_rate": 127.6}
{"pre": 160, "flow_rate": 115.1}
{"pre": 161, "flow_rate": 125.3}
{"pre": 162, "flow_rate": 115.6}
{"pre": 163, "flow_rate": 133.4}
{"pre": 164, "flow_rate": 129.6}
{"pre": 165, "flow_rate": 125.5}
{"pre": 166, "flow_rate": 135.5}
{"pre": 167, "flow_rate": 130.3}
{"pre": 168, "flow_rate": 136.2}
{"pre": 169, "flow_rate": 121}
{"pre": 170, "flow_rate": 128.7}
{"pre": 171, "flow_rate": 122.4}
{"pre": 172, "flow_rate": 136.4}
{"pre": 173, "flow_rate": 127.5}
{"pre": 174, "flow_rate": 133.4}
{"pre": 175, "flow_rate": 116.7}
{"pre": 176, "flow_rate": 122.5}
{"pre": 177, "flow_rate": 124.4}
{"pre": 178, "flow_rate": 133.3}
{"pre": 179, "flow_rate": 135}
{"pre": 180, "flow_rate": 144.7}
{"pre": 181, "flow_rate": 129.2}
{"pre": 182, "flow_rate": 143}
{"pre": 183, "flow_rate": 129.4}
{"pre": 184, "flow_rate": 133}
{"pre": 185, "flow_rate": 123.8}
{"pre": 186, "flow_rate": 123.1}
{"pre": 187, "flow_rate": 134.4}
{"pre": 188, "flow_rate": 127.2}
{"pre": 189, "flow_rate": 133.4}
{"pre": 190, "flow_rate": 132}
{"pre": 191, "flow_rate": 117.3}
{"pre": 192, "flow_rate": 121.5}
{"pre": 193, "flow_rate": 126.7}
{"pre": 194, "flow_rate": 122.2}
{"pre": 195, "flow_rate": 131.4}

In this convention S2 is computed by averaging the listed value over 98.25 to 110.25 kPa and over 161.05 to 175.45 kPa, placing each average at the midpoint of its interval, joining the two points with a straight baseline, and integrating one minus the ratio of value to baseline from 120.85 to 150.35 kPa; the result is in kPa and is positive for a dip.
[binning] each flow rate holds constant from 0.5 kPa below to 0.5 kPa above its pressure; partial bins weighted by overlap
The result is 2.2 kPa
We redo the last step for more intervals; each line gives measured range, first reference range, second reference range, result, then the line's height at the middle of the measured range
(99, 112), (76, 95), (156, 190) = 0.3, 131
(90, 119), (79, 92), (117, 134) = -0.7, 125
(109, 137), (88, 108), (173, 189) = 2.7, 131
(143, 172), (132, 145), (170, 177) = -1.5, 120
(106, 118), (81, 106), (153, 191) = 0.4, 130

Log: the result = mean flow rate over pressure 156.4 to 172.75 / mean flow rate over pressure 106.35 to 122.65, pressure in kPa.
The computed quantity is 1.01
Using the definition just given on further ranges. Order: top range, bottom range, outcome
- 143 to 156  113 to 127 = 1.01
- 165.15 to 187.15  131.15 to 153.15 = 1.11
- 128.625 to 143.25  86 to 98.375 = 0.84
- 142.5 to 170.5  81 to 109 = 0.97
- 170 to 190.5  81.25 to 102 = 0.99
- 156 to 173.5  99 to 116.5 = 1.00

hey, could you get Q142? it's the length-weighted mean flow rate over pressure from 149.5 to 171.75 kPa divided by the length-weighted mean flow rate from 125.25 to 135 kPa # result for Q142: 1.1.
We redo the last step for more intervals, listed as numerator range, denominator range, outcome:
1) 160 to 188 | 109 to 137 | 1.10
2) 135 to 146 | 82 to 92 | 0.93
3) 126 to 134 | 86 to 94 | 0.88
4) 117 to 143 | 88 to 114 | 0.91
